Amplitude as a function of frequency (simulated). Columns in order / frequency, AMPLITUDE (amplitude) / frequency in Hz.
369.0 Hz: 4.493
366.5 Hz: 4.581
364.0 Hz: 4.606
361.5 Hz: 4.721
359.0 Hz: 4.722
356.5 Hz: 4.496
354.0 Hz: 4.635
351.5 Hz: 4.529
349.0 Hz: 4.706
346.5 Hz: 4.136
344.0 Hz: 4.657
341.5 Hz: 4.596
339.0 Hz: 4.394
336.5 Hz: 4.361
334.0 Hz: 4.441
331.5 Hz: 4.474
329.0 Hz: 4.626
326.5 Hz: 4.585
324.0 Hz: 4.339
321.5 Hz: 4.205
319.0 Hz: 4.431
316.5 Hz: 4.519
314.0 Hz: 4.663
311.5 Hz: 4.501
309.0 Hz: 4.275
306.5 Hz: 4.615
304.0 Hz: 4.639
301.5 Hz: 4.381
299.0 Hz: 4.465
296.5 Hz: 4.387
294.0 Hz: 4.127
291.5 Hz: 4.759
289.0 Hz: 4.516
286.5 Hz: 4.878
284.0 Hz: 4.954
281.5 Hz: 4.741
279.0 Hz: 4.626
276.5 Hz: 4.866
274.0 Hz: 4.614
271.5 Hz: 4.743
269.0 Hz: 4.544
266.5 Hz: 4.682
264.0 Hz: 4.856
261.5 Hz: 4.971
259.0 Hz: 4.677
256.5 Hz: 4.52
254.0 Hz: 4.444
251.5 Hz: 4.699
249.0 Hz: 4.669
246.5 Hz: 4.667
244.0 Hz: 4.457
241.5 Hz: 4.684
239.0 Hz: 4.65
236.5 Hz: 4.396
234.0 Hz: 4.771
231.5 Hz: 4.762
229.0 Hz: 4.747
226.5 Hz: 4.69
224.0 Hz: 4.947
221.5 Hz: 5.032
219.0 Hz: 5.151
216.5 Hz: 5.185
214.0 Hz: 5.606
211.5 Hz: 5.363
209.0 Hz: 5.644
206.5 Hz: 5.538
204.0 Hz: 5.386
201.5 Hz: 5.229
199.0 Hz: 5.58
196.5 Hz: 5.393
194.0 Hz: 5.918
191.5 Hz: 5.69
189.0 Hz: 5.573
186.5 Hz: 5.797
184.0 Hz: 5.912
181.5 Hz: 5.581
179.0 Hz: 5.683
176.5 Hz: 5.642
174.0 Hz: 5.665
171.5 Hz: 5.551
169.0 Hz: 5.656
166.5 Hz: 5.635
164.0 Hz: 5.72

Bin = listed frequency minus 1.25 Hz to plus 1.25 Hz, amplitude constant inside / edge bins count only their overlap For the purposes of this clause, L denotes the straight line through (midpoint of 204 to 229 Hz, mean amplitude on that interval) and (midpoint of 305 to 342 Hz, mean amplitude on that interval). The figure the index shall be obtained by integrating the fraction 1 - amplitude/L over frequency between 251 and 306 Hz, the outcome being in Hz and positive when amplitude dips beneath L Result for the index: 1.7 Hz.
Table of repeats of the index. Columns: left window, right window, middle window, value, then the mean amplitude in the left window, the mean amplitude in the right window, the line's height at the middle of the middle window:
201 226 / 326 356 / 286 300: 0.88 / 5.29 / 4.51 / 4.8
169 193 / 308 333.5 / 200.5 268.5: 4.14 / 5.68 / 4.46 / 5.21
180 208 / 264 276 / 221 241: 1.62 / 5.6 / 4.68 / 5.15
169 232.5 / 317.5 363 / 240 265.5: 2.07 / 5.42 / 4.5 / 5.08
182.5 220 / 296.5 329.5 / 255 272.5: 0.82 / 5.53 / 4.47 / 4.94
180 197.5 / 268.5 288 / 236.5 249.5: 1.33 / 5.7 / 4.75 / 5.12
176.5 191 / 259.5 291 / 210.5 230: 0.85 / 5.7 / 4.75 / 5.32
